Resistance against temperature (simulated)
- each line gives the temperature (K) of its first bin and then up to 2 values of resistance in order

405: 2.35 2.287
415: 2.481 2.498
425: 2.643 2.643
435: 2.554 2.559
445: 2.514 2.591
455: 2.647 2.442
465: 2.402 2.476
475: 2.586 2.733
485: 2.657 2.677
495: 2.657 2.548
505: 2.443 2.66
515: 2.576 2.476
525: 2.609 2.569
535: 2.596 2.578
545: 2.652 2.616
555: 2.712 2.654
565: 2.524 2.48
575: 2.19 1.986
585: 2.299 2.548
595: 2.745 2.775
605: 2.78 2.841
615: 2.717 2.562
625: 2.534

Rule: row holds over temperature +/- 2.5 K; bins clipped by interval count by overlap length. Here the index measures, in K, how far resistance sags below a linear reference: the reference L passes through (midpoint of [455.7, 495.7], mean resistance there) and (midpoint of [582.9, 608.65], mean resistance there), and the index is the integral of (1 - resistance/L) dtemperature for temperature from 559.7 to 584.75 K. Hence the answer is 2.8 K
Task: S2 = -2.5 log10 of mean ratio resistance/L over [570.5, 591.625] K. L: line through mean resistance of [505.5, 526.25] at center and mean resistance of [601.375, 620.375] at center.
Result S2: 0.19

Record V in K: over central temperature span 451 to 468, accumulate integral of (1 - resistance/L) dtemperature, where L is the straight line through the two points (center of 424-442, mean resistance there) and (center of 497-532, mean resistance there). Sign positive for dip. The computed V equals 0.5 K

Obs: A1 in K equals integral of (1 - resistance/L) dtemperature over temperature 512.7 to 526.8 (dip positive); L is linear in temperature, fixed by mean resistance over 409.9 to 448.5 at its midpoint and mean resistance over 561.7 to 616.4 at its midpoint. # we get -0.1 K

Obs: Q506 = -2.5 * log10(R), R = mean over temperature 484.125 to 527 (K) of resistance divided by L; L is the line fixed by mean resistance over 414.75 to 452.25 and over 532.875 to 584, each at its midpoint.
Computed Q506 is -0.03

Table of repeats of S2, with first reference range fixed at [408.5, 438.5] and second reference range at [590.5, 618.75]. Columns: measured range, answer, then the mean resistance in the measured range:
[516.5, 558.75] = 0.03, 2.6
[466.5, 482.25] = 0.00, 2.58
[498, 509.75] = 0.04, 2.52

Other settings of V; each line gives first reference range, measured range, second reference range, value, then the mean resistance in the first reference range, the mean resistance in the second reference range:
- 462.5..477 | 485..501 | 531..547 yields -0.7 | 2.48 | 2.6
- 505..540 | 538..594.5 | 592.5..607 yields 4.1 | 2.57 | 2.77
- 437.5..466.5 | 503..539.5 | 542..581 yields -0.8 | 2.53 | 2.5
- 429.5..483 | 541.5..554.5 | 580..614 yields -0.2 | 2.56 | 2.62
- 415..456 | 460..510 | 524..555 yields 0.4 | 2.57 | 2.61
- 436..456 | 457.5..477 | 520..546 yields 0.8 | 2.57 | 2.59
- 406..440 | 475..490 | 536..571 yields -0.7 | 2.51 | 2.61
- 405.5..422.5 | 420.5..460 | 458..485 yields -1.7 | 2.41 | 2.54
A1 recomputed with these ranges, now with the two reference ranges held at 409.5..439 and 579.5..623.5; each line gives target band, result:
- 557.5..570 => 0.1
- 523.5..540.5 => 0.0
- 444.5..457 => -0.2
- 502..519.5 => 0.1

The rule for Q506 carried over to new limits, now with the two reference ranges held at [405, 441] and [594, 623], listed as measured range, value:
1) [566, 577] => 0.138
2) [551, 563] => 0.001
